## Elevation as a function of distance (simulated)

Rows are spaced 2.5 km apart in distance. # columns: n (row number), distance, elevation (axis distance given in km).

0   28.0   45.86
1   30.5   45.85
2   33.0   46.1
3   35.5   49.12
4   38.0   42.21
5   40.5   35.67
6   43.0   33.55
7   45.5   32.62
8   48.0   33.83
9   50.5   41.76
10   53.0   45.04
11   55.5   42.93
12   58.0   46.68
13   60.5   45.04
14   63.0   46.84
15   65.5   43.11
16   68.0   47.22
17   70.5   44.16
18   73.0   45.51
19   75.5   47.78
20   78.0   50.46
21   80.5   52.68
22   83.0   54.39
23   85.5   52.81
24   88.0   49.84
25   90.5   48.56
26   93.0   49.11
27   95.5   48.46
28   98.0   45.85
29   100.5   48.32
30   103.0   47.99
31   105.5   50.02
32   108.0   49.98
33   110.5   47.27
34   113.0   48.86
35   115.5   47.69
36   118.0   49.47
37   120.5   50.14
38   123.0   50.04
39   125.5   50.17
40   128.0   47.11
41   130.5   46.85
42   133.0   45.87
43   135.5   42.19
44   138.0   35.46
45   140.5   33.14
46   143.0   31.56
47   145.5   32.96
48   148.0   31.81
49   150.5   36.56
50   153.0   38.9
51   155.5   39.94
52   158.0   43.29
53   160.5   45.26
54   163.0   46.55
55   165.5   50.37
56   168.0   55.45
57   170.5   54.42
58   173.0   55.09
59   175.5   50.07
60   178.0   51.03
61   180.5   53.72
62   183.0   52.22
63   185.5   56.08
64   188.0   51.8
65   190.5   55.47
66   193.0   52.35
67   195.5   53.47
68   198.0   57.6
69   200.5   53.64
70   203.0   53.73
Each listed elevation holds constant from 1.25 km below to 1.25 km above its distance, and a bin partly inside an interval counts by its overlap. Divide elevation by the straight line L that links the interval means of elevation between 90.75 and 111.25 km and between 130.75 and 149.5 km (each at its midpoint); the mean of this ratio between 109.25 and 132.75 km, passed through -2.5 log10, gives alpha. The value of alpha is -0.148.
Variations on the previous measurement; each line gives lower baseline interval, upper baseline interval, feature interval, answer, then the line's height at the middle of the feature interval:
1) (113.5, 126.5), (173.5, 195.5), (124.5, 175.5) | 0.18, 51.1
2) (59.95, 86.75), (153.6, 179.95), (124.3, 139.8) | 0.11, 48.7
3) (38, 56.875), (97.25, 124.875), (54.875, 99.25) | -0.11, 43.2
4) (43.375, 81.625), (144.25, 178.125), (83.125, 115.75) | -0.11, 44.4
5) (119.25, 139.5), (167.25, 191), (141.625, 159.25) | 0.33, 49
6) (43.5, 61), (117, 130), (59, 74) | -0.07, 42.4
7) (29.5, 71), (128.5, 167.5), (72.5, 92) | -0.20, 41.8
